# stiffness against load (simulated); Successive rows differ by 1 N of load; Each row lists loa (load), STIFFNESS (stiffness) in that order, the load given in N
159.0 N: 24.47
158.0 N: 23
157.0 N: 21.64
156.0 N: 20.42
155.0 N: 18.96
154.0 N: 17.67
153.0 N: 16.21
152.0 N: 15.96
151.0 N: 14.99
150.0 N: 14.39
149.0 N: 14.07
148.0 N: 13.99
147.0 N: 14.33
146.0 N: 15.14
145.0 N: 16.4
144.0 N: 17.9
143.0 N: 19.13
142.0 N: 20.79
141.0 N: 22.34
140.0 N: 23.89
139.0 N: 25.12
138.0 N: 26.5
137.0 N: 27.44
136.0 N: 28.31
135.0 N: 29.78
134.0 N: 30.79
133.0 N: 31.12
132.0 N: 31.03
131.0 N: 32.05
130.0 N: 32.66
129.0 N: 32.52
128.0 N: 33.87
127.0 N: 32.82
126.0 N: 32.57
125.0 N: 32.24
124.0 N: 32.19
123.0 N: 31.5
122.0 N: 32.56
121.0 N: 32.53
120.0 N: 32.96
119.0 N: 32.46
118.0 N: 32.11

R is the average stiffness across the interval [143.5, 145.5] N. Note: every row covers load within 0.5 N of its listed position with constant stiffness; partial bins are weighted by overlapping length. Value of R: 17.1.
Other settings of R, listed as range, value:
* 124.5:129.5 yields 32.8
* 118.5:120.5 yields 32.7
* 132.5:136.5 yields 30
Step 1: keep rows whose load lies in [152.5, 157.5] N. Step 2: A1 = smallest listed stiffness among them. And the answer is 16.21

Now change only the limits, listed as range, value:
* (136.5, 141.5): 22.34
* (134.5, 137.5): 27.44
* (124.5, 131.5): 32.05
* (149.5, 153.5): 14.39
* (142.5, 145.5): 16.4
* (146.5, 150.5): 13.99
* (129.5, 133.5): 31.03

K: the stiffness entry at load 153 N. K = 16.21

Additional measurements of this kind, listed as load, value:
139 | 25.12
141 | 22.34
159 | 24.47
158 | 23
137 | 27.44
